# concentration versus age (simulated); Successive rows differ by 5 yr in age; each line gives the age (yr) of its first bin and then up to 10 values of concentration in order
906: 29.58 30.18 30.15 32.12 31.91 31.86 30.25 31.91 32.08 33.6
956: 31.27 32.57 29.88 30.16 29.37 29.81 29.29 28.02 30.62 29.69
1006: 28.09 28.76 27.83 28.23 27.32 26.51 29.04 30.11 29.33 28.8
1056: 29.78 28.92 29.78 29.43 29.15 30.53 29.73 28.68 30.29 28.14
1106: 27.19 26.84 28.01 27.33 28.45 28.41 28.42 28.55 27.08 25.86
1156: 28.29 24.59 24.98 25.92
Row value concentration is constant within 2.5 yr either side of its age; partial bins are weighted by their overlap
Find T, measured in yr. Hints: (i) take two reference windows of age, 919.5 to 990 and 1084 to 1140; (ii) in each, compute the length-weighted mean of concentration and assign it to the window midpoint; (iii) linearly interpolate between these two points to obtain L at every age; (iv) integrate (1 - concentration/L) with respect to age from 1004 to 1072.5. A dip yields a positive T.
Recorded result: 2.1 yr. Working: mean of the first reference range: 31.1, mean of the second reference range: 28.3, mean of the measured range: 28.7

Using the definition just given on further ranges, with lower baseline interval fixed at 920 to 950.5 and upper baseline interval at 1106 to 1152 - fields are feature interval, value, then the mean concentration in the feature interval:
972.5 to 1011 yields 1.68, 29.3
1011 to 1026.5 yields 1.04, 28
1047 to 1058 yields 0.02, 29.3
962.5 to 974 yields 0.33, 30.2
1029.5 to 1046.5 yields 0.46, 28.8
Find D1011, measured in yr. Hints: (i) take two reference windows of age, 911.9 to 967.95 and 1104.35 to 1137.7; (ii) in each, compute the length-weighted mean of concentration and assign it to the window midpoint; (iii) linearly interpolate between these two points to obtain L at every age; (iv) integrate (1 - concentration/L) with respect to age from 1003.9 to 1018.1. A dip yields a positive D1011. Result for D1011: 0.9 yr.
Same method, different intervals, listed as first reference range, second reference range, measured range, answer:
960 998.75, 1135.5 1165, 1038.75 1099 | -2.6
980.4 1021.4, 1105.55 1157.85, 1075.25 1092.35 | -0.9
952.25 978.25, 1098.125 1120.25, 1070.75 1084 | -0.7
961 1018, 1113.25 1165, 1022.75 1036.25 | 0.7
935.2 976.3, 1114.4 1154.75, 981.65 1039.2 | 3.3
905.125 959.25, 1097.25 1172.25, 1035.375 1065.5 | -0.4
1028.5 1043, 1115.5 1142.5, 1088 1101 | -0.4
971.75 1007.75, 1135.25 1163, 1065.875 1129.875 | -2.0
